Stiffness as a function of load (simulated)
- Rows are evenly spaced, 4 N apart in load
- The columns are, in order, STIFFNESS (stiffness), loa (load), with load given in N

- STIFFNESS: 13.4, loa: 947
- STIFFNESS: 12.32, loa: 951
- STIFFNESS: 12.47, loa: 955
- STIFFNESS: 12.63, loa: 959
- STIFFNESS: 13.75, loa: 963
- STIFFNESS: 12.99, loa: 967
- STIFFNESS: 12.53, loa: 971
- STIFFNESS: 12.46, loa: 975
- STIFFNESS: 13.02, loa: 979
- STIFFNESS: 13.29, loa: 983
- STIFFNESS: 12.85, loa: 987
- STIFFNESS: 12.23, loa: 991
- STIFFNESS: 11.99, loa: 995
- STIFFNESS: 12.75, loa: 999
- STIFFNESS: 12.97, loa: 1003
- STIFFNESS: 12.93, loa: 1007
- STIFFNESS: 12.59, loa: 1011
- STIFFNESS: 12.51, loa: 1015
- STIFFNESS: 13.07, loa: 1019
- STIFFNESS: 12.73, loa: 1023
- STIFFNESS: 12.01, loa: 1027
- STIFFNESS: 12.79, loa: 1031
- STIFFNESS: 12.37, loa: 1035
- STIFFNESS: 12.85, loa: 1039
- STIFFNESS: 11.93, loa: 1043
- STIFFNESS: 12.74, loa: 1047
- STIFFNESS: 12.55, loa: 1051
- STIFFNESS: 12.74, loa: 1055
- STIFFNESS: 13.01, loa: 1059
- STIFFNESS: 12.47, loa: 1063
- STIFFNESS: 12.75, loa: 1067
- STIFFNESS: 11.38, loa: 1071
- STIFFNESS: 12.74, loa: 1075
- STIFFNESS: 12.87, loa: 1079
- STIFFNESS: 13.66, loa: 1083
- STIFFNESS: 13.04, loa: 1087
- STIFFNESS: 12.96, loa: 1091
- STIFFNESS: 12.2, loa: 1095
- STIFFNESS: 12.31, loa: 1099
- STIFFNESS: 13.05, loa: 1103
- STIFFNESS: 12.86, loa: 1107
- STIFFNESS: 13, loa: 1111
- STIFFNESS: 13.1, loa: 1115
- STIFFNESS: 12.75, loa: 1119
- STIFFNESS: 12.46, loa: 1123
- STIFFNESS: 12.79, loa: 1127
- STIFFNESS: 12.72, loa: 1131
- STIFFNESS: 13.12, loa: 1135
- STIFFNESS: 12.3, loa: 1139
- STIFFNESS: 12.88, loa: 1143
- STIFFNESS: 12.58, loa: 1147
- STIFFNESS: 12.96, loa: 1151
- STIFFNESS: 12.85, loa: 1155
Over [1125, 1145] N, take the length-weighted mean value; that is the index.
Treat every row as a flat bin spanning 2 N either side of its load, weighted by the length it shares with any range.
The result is 12.8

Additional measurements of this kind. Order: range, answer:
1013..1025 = 12.8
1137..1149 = 12.6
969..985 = 12.8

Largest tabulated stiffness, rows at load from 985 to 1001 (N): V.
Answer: 12.85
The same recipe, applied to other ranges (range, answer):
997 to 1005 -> 12.97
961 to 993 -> 13.75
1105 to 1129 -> 13.1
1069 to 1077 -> 12.74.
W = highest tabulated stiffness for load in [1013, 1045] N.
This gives 13.07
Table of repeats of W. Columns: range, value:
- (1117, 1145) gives 13.12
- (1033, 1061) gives 13.01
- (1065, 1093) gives 13.66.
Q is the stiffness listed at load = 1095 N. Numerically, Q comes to 12.2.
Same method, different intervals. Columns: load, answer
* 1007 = 12.93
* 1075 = 12.74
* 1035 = 12.37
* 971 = 12.53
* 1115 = 13.1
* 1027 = 12.01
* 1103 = 13.05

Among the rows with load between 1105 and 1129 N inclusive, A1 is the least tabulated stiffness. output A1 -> 12.46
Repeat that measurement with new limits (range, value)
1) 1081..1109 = 12.2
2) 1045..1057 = 12.55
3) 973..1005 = 11.99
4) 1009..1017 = 12.51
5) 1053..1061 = 12.74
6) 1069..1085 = 11.38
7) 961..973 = 12.53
